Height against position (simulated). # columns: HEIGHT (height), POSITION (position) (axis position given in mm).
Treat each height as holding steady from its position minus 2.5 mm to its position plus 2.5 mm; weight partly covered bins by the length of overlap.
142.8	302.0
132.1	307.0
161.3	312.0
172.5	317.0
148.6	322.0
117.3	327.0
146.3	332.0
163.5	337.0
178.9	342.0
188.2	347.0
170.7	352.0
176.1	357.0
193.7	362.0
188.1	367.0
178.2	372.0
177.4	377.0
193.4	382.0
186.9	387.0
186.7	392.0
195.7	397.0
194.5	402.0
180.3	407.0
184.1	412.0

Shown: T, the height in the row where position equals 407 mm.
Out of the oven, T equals 180.3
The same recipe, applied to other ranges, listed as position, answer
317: 172.5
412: 184.1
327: 117.3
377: 177.4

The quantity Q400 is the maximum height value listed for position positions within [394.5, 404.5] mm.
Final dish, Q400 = 195.7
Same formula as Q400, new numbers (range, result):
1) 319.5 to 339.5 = 163.5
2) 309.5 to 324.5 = 172.5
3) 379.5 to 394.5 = 193.4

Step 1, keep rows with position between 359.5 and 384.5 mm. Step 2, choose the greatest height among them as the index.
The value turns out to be 193.7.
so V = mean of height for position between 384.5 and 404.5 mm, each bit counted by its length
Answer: 191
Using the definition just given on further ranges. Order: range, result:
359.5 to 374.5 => 187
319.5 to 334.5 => 137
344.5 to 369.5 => 183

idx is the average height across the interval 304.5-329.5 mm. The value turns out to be 146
